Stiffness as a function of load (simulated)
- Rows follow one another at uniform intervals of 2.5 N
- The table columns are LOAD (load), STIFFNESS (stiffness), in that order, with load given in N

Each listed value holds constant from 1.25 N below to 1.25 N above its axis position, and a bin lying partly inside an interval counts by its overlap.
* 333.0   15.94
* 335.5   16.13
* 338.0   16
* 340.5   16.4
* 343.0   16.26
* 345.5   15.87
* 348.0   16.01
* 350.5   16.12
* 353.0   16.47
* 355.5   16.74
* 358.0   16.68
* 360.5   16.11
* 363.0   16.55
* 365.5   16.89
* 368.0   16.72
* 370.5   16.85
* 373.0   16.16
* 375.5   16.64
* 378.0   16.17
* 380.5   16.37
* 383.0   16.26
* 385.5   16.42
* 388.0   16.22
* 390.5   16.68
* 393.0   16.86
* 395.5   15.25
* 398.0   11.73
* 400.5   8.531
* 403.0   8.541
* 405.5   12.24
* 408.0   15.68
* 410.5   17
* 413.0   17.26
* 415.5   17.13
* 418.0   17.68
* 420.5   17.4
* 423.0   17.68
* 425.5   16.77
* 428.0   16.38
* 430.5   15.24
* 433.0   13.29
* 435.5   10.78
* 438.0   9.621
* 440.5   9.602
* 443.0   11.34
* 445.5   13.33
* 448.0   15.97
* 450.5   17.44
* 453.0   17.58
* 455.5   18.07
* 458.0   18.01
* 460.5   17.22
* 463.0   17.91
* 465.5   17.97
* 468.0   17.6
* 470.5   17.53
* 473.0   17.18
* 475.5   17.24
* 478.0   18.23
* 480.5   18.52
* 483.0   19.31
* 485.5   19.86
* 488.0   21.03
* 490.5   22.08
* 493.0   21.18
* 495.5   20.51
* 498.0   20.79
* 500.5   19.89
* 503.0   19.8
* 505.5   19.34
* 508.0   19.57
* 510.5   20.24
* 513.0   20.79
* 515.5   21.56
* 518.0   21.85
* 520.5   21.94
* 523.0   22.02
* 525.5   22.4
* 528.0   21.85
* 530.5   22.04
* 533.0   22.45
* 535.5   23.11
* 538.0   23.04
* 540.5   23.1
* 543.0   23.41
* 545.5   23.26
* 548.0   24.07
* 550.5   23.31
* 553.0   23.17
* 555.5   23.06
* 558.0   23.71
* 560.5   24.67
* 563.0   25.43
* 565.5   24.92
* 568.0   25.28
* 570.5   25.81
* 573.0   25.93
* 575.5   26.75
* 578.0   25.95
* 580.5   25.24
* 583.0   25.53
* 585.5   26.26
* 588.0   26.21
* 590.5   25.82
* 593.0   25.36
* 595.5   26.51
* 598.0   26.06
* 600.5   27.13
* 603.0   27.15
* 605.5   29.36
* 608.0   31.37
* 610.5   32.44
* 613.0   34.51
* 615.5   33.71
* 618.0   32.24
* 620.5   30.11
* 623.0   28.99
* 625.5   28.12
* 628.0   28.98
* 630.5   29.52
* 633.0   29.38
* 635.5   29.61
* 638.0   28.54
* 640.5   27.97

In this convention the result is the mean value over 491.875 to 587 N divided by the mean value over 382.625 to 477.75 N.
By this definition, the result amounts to 1.5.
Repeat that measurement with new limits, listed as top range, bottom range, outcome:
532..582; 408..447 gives 1.65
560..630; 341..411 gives 1.79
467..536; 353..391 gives 1.23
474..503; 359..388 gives 1.21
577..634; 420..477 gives 1.82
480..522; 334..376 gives 1.25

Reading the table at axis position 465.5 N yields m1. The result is 17.97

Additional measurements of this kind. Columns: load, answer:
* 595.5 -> 26.51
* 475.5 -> 17.24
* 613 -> 34.51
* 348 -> 16.01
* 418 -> 17.68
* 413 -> 17.26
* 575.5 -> 26.75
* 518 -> 21.85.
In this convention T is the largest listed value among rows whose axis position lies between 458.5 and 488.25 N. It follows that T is 21.03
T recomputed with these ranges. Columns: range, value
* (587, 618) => 34.51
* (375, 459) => 18.07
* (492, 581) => 26.75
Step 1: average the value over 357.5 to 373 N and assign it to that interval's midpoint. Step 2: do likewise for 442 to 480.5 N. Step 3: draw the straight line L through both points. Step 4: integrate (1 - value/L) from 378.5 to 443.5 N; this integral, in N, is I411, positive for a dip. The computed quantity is 8.4 N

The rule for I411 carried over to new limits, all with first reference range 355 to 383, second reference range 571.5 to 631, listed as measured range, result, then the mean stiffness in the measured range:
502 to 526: 3.0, 20.9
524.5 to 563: 3.3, 23.2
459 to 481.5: 4.1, 17.7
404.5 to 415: 1.6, 15.7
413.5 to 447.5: 8.9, 14.4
